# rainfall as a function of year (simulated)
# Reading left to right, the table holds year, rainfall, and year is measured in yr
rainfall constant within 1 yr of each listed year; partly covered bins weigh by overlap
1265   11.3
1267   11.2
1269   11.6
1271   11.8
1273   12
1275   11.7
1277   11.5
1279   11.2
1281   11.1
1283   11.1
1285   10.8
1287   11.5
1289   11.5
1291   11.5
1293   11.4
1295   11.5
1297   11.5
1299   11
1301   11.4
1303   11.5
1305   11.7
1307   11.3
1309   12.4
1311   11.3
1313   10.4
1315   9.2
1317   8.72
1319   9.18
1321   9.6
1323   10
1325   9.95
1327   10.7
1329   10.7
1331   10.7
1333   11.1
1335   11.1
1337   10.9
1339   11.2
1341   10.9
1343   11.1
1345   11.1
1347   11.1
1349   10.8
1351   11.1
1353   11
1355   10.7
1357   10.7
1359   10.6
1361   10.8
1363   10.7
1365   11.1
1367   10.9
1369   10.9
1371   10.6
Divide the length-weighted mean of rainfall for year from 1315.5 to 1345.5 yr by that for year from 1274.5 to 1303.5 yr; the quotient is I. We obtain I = 0.92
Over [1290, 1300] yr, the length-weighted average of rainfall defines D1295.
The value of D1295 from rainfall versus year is 11.4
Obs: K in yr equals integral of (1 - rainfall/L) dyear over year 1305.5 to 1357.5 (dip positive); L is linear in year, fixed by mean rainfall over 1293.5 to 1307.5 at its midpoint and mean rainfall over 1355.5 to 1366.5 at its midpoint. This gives 2.0 yr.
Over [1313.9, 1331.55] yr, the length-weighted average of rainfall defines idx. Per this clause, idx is 9.84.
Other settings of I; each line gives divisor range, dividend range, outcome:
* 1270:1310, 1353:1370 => 0.94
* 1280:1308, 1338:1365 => 0.96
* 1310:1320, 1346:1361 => 1.11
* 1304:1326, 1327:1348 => 1.06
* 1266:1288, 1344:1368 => 0.95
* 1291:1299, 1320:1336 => 0.92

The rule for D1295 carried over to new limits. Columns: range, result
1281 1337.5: 10.8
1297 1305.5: 11.4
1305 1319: 10.5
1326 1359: 10.9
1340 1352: 11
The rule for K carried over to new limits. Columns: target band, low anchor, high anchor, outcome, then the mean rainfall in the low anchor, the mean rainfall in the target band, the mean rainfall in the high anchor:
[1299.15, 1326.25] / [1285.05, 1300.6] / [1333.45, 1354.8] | 1.7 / 11.4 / 10.5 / 11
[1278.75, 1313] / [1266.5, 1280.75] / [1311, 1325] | -2.5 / 11.6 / 11.4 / 9.67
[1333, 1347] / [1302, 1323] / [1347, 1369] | -0.4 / 10.5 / 11.1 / 10.9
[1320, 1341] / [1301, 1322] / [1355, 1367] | 0.1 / 10.6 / 10.6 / 10.8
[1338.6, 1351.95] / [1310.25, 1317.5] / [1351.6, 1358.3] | -0.5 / 9.94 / 11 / 10.8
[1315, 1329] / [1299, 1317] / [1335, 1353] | 1.6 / 11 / 9.73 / 11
